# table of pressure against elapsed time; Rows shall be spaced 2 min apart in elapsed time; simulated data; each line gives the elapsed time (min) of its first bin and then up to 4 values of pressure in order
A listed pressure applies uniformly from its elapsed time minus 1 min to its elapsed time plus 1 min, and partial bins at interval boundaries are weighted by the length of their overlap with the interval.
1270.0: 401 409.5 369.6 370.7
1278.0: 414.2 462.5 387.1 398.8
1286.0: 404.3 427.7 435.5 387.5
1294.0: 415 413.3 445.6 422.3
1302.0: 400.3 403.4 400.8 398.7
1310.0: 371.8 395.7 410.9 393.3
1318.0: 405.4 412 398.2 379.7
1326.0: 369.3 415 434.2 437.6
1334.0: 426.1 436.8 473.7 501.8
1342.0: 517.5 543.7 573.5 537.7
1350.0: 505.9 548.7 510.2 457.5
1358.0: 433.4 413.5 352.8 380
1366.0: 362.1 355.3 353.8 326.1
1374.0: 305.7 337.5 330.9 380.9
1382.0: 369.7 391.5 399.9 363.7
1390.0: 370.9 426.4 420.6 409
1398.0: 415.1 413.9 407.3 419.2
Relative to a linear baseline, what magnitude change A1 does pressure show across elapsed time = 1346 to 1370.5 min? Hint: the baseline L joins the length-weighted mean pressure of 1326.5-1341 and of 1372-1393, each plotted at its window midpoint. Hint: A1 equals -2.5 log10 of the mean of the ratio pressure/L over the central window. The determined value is -0.091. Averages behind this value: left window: 444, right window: 366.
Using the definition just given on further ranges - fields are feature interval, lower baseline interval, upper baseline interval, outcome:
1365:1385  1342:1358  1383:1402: 0.27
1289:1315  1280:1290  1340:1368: 0.05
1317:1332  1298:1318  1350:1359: 0.08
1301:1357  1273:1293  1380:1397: -0.12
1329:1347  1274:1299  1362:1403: -0.23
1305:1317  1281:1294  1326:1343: 0.09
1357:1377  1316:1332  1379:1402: 0.11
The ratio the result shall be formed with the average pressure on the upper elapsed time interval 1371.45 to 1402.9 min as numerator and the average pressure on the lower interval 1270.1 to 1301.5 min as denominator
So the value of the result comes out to 0.93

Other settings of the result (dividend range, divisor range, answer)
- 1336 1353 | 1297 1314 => 1.28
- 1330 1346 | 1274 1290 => 1.18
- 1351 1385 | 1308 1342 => 0.93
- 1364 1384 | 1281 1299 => 0.85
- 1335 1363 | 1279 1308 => 1.17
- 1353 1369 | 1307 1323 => 1.02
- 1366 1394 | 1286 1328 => 0.90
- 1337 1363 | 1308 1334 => 1.22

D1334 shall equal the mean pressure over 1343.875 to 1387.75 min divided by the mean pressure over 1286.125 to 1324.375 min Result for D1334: 1.02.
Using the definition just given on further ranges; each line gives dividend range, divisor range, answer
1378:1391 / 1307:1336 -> 0.93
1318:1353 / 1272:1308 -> 1.13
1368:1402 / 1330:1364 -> 0.79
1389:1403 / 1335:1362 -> 0.83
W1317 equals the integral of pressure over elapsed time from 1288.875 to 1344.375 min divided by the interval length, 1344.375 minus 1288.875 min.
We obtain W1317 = 422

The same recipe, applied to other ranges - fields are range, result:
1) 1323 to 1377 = 433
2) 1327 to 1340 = 442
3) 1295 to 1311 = 407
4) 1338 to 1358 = 515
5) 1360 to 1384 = 355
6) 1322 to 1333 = 406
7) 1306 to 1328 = 395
